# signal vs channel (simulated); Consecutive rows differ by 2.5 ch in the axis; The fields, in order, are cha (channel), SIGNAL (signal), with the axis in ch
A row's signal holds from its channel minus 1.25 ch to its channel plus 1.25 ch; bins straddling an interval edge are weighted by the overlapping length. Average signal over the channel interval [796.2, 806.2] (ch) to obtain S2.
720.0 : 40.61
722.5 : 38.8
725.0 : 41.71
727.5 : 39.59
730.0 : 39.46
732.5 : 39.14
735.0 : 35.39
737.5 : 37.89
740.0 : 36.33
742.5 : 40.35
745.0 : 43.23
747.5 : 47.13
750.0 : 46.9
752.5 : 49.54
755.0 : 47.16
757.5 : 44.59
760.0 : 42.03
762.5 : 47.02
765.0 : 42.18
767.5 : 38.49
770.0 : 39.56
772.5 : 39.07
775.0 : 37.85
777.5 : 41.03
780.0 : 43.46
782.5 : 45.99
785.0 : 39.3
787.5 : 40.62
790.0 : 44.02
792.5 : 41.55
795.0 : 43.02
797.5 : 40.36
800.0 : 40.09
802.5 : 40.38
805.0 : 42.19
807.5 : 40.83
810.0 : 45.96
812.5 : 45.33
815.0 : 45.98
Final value 40.8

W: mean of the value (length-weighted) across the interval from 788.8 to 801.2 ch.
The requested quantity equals 41.8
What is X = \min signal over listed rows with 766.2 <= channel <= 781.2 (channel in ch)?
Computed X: 37.85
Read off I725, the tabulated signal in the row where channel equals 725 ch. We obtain 41.71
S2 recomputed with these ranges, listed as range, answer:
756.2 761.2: 43.4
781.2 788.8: 42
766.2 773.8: 39.1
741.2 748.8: 43.5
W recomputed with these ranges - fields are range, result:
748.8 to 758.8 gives 47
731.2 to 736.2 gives 37.3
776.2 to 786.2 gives 42.4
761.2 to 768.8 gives 42.5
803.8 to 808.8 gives 41.5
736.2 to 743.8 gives 38.2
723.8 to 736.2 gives 39.1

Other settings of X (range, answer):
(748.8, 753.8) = 46.9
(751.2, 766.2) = 42.03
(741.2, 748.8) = 40.35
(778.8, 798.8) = 39.3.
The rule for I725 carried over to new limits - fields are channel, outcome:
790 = 44.02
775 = 37.85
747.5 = 47.13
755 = 47.16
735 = 35.39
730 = 39.46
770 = 39.56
